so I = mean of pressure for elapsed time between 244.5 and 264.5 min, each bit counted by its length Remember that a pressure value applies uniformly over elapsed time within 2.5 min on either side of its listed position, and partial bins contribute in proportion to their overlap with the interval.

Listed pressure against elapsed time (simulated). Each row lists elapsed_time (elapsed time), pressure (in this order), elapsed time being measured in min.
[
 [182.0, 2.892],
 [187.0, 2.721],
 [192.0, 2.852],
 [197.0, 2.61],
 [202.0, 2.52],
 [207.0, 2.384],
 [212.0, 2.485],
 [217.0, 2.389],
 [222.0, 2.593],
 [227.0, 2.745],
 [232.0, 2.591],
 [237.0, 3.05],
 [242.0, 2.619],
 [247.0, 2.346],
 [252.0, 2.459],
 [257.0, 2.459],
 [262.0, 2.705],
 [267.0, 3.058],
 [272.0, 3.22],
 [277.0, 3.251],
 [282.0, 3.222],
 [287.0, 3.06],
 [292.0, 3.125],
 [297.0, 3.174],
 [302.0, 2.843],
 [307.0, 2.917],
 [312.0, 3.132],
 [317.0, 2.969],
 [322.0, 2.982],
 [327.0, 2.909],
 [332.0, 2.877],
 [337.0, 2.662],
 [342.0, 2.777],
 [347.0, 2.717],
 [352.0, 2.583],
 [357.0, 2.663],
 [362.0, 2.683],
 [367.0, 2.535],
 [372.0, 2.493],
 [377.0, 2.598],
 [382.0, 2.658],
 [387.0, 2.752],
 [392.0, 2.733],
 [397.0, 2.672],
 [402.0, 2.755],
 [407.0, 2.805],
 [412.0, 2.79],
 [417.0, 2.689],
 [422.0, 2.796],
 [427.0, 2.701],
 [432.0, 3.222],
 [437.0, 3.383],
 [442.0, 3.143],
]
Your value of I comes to 2.49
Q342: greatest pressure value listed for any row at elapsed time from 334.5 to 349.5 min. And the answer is 2.777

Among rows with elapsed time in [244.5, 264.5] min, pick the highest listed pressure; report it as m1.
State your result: 2.705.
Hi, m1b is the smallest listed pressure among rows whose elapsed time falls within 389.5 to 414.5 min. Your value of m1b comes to 2.672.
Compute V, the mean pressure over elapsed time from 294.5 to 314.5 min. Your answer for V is 3.02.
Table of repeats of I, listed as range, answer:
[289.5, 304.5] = 3.05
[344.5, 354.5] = 2.65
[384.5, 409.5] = 2.74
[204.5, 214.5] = 2.43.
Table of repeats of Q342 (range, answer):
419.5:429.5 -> 2.796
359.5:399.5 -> 2.752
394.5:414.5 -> 2.805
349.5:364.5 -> 2.683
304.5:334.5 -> 3.132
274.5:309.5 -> 3.251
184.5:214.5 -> 2.852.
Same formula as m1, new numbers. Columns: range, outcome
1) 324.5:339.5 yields 2.909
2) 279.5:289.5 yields 3.222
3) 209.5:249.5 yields 3.05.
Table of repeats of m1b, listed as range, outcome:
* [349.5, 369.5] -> 2.535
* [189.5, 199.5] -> 2.61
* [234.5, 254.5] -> 2.346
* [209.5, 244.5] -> 2.389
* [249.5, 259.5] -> 2.459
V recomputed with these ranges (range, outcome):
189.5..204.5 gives 2.66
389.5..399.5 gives 2.7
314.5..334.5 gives 2.93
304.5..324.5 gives 3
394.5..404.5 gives 2.71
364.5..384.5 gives 2.57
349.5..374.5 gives 2.59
